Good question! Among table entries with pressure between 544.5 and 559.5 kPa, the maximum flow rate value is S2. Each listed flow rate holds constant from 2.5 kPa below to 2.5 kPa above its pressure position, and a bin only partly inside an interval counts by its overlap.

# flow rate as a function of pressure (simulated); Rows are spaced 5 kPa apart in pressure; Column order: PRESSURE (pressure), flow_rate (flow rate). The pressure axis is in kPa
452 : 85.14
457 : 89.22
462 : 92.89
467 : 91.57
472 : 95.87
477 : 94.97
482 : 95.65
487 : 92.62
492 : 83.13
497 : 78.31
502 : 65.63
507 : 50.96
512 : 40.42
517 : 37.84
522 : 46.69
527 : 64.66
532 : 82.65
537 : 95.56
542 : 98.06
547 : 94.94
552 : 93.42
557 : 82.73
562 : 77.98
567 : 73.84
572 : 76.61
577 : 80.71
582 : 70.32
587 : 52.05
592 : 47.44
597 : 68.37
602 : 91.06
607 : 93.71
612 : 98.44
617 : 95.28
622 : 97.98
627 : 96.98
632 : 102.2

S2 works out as 94.94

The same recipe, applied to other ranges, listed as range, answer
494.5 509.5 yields 78.31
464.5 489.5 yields 95.87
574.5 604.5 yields 91.06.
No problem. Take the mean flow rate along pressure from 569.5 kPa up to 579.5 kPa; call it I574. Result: 78.7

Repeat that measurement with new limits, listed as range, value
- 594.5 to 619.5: 89.4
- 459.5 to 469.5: 92.2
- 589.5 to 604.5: 69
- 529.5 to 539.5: 89.1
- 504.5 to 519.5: 43.1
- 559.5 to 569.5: 75.9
